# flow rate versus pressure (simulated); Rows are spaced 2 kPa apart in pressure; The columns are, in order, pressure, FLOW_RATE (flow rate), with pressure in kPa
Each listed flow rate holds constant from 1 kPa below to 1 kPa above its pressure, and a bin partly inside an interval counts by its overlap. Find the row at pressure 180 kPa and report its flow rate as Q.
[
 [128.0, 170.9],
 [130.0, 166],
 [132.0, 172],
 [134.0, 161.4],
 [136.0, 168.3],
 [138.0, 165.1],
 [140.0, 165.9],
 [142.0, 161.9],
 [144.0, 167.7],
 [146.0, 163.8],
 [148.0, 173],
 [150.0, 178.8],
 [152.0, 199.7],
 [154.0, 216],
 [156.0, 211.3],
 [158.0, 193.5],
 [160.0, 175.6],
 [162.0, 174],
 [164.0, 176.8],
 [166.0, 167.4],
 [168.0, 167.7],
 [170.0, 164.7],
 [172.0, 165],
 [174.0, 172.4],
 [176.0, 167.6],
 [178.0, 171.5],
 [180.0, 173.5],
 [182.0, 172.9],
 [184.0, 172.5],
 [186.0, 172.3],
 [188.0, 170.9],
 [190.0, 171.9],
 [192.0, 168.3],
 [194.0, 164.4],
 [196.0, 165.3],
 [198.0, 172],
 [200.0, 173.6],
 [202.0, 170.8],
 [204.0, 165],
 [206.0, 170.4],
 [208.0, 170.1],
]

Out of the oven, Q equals 173.5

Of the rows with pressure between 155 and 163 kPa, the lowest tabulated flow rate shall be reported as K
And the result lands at 174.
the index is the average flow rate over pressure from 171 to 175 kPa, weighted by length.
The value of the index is 169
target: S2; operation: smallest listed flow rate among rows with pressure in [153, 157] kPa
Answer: 211.3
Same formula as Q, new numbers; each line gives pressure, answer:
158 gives 193.5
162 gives 174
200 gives 173.6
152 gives 199.7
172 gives 165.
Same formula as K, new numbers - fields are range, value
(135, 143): 161.9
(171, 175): 165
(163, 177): 164.7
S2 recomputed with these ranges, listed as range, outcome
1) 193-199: 164.4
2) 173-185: 167.6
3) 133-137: 161.4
